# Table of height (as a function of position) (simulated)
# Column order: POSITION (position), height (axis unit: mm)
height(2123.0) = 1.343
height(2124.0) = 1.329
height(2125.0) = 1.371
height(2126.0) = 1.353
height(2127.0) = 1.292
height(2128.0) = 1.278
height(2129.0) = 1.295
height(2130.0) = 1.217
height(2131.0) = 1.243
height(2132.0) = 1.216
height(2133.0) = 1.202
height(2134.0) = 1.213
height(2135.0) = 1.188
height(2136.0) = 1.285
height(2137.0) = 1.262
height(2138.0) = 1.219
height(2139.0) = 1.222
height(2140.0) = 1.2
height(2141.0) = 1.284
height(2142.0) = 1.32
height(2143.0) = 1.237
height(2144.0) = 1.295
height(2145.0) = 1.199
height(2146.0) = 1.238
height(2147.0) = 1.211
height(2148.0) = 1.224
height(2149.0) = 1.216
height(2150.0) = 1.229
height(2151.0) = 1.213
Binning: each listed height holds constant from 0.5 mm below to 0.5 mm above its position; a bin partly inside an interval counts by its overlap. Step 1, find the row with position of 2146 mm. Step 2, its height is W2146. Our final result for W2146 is 1.238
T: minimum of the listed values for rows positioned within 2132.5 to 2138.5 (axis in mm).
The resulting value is 1.188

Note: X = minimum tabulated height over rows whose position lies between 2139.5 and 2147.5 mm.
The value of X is 1.199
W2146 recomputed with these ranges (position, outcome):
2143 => 1.237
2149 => 1.216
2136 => 1.285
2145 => 1.199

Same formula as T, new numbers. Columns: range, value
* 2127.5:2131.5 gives 1.217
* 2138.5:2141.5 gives 1.2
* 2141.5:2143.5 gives 1.237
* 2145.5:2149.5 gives 1.211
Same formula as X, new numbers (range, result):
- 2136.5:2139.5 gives 1.219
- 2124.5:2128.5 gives 1.278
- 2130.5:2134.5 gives 1.202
